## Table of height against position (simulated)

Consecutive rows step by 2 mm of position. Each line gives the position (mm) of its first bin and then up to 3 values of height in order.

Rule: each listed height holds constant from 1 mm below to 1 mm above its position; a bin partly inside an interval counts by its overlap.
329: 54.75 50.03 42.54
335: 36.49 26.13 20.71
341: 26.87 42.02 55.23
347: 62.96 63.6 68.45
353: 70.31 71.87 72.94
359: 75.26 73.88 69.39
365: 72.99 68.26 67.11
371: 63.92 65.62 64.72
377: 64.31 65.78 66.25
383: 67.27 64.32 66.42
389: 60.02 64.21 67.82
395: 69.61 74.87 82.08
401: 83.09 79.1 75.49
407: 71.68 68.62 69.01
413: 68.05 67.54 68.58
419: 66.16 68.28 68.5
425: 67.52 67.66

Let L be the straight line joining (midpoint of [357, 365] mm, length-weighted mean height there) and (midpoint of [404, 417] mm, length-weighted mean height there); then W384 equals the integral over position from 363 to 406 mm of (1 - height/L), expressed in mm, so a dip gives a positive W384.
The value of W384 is 1.3 mm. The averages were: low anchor 72.9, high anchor 70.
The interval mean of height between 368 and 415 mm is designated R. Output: 69.1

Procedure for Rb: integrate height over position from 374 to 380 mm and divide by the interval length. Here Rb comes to 64.9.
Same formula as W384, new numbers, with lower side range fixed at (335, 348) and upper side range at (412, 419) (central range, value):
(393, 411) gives -3.6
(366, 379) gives -3.8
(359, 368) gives -4.6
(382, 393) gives -1.5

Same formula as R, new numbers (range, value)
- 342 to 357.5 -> 63.1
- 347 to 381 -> 68.4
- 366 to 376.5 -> 65.8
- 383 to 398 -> 66.8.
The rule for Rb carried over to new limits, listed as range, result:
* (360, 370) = 70.3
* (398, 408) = 78.3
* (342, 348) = 53.4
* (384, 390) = 63.6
